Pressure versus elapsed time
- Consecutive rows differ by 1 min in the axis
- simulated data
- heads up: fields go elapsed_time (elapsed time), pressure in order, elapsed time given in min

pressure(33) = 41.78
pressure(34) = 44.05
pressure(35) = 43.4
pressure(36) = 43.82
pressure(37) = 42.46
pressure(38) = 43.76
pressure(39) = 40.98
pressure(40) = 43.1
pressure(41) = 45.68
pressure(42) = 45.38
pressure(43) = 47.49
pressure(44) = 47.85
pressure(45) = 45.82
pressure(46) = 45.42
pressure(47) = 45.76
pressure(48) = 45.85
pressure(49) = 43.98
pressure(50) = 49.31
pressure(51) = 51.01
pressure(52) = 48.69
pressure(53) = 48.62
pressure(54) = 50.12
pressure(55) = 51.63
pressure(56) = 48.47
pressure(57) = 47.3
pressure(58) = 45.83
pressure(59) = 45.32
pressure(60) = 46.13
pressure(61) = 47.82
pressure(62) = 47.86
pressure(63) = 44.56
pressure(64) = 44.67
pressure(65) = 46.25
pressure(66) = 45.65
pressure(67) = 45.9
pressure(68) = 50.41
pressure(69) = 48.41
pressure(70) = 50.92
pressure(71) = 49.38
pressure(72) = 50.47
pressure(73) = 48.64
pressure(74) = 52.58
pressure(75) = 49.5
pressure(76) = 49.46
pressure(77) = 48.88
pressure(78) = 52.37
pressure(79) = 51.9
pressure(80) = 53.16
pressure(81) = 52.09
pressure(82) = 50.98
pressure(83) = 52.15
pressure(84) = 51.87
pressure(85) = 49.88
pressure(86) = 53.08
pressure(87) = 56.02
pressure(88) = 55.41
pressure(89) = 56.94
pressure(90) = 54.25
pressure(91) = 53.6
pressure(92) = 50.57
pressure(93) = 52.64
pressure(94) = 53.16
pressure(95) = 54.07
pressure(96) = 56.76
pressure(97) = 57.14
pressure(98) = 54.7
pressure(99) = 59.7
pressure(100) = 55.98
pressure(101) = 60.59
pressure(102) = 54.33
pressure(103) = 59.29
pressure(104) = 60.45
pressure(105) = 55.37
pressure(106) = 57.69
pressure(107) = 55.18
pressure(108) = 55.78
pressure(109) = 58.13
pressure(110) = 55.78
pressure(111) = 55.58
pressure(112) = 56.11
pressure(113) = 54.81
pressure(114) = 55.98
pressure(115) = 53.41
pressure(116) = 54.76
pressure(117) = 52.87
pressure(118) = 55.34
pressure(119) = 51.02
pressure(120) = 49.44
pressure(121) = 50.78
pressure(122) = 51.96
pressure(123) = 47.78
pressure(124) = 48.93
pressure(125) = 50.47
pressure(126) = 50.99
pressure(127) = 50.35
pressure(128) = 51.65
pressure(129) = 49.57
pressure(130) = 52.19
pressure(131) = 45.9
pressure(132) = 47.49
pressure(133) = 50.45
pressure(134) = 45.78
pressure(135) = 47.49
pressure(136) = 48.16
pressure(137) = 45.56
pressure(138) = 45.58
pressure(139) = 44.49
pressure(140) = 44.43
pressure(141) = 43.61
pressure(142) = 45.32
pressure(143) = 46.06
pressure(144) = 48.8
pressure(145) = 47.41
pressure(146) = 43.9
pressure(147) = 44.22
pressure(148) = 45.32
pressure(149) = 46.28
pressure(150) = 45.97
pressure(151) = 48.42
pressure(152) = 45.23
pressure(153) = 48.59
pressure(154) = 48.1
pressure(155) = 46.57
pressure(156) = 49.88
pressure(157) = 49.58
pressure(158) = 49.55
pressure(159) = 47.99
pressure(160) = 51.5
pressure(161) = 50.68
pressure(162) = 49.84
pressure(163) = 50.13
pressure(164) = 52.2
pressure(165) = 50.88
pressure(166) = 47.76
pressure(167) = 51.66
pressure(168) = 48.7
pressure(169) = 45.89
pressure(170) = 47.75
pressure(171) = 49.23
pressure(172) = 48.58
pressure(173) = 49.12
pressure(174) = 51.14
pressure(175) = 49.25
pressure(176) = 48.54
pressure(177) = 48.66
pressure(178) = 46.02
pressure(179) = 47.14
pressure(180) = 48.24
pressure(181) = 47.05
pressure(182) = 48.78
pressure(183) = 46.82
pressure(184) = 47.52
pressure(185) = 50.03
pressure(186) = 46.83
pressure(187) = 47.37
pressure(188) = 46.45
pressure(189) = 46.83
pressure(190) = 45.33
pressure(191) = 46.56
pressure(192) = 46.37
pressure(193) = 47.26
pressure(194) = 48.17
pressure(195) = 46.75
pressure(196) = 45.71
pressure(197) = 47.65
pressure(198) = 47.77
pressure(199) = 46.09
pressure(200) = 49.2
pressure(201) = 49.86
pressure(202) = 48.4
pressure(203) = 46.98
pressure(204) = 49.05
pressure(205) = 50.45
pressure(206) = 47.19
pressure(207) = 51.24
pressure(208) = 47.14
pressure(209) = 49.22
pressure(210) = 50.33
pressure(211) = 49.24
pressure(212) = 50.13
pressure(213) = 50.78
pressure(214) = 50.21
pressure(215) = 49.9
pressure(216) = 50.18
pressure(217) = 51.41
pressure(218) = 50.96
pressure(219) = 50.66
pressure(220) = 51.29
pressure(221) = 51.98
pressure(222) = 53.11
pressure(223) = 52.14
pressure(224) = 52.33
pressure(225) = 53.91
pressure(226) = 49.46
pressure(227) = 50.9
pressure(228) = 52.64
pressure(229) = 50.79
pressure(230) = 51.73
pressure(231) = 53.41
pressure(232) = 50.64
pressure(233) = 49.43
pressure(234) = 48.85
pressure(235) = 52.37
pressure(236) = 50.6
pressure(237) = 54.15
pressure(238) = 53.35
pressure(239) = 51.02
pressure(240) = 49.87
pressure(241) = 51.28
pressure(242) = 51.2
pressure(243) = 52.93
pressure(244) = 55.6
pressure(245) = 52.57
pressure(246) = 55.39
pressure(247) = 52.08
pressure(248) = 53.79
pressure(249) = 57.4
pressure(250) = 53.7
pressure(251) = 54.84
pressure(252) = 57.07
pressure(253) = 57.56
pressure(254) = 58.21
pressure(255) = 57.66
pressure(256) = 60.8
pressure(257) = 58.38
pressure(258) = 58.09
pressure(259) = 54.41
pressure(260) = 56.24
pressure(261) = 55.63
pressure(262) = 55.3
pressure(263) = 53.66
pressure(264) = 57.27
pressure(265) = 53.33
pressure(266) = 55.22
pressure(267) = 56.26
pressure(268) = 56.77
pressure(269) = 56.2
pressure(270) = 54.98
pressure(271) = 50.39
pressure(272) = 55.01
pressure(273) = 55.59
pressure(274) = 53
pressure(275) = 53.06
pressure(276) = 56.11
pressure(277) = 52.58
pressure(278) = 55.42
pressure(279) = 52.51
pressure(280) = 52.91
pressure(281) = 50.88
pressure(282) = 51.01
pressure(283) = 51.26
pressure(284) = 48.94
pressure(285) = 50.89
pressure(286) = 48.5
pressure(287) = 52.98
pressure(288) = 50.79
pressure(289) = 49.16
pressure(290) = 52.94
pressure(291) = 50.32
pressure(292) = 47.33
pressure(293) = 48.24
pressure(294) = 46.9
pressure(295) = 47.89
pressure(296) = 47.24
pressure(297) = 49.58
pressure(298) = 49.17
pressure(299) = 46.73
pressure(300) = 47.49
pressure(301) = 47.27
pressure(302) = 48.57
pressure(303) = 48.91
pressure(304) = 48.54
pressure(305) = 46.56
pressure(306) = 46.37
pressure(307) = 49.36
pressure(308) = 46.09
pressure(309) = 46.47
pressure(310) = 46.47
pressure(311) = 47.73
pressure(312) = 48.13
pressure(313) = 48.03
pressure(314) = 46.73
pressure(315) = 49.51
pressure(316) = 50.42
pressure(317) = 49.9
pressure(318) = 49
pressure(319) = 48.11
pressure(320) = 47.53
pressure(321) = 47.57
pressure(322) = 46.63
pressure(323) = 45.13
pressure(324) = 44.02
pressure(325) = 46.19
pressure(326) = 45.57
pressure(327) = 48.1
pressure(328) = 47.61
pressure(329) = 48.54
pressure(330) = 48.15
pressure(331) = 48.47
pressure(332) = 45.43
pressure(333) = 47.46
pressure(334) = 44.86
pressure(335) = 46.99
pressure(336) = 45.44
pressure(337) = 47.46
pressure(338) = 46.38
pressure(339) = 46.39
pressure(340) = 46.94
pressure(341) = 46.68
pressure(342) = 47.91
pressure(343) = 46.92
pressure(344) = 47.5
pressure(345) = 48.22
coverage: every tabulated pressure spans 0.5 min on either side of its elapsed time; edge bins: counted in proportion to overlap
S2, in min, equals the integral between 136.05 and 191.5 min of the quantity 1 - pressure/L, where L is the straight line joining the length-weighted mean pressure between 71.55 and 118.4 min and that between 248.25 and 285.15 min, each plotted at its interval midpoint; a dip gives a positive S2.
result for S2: 6.9 min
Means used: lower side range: 54.2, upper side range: 54.9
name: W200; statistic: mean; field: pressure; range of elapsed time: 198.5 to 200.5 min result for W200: 47.6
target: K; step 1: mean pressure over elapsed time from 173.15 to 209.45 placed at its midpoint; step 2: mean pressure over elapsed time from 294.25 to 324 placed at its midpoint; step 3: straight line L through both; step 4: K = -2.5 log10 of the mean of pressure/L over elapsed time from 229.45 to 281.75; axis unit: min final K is -0.14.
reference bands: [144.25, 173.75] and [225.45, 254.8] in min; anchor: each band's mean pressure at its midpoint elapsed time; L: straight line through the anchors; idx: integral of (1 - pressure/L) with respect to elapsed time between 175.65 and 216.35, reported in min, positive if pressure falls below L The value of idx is 1.9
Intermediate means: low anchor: 48.3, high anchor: 52.9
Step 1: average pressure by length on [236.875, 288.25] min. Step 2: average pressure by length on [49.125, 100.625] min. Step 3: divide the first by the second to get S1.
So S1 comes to 1.07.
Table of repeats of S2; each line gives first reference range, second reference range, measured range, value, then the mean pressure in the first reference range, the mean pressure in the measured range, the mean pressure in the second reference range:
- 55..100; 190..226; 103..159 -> 0.23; 50.9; 50.1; 49.4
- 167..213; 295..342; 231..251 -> -1.96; 48.1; 52.5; 47.4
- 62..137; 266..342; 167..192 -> 1.54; 52.2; 47.9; 49.2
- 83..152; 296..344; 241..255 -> -1.68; 51.6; 54.8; 47.4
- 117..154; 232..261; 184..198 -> 1.10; 48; 47.1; 54.2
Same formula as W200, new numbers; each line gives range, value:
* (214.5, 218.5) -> 50.6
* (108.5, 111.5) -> 56.5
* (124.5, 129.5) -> 50.6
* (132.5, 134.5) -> 48.1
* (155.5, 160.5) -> 49.7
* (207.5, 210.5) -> 48.9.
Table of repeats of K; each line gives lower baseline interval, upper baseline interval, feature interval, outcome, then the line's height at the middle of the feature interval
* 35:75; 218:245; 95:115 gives -0.17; 48.3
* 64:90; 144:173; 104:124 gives -0.09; 49.7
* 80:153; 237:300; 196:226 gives 0.06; 52.5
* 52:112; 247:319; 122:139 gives 0.07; 52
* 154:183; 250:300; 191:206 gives 0.05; 50.1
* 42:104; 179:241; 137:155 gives 0.09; 50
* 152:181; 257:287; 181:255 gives 0.02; 51.4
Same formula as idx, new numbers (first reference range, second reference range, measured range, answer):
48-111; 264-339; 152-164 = 0.4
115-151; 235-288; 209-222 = 0.3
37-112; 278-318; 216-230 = -0.6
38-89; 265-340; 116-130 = -0.6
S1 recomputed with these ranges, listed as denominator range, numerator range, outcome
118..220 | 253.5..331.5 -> 1.05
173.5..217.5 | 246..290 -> 1.12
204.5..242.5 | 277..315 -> 0.96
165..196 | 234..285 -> 1.13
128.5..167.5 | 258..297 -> 1.10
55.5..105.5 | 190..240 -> 0.97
